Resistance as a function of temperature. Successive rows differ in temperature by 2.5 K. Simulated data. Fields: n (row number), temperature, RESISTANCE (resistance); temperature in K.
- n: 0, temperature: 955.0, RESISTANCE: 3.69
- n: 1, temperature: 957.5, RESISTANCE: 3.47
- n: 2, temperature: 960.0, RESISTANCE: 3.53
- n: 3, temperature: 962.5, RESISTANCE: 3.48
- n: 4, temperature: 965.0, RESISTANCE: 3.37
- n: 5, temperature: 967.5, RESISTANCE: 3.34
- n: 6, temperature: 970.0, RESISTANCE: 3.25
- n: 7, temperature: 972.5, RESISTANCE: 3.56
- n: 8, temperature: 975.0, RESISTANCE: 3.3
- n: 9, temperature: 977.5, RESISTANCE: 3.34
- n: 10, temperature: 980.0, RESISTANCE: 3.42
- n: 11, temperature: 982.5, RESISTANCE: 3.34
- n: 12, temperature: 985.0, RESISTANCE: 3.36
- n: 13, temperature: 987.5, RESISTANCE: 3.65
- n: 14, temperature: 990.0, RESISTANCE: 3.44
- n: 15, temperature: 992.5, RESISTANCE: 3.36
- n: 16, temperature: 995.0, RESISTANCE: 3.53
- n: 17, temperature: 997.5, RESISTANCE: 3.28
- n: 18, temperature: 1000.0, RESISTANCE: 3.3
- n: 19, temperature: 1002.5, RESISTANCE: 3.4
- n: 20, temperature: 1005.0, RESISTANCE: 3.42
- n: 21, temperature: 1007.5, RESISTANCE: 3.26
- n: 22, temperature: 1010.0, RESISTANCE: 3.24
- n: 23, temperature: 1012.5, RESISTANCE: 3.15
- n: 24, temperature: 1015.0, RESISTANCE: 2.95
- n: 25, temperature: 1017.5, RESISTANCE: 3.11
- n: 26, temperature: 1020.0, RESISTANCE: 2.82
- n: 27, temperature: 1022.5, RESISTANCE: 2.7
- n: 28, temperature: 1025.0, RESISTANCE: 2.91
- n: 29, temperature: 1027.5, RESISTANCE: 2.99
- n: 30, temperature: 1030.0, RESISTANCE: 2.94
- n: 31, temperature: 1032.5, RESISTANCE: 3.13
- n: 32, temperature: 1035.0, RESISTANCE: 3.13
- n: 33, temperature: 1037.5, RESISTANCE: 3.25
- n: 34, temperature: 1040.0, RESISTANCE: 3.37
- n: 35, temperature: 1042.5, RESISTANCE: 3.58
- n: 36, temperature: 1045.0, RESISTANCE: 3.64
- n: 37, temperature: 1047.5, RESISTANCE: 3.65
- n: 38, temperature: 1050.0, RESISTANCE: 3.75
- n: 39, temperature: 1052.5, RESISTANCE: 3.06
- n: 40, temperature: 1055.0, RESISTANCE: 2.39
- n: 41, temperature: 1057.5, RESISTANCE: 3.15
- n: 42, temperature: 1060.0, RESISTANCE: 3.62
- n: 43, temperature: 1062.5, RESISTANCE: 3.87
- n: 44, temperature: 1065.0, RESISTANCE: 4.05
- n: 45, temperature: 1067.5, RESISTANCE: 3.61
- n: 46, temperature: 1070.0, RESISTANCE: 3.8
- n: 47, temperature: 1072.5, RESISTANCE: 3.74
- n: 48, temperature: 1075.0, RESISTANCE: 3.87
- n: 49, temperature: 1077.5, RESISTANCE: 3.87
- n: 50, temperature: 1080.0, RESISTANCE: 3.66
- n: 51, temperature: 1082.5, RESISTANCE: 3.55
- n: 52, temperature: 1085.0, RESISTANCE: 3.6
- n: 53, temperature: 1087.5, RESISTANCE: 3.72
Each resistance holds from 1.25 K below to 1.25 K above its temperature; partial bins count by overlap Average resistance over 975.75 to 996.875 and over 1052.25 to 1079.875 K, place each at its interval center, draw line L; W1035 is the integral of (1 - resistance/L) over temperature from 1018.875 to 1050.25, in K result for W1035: 2.76 K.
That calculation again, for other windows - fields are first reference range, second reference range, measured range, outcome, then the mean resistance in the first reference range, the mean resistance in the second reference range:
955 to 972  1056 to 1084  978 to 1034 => 5.1 K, 3.43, 3.7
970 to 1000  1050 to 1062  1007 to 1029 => 2.0 K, 3.4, 3.18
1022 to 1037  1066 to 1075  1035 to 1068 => -0.5 K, 2.99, 3.75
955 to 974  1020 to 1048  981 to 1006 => -0.6 K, 3.44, 3.18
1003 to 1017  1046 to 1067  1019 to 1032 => 1.6 K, 3.21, 3.45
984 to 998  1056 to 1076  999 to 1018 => 1.5 K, 3.45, 3.7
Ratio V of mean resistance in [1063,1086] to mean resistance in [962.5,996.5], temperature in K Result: 1.10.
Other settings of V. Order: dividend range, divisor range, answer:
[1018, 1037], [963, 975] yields 0.88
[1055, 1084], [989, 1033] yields 1.15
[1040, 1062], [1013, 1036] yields 1.14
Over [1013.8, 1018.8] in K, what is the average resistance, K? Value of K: 3.03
